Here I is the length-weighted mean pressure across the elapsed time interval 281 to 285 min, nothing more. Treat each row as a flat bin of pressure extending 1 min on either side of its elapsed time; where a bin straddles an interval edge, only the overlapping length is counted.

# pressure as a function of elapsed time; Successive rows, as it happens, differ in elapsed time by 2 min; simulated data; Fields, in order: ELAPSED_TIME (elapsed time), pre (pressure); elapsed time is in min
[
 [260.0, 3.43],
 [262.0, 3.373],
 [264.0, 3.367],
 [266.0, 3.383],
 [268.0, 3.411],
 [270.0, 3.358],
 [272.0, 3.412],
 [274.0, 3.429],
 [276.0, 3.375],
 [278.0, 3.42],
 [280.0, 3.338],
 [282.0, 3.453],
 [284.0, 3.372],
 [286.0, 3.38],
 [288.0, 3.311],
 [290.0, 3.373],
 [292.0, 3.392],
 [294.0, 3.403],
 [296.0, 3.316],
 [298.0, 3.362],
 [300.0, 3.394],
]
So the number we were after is 3.41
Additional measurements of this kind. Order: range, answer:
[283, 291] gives 3.36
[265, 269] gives 3.4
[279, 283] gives 3.4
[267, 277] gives 3.4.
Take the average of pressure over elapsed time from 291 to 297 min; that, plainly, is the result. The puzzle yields 3.37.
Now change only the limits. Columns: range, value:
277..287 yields 3.39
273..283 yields 3.4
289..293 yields 3.38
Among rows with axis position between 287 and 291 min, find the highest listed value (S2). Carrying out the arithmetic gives 3.373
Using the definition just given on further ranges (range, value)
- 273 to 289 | 3.453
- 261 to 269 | 3.411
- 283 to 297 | 3.403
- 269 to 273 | 3.412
